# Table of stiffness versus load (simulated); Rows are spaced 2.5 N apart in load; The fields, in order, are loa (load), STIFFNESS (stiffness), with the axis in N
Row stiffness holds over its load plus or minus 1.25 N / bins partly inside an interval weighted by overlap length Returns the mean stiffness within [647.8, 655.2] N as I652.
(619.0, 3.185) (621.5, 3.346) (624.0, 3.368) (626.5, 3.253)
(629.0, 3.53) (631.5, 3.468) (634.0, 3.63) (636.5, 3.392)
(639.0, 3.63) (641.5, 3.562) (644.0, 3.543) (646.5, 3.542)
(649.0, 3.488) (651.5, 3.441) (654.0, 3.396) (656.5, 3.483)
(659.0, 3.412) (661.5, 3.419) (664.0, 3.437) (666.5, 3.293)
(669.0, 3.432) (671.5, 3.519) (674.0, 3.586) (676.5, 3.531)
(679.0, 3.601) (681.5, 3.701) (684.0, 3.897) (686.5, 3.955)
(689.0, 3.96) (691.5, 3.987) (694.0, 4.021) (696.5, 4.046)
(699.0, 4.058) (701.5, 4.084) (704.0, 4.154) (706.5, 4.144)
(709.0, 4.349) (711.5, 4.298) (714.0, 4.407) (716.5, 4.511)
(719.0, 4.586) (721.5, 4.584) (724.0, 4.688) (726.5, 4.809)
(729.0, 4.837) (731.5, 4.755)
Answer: 3.44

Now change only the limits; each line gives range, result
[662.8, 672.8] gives 3.42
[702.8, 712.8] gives 4.24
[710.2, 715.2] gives 4.35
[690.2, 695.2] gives 4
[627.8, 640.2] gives 3.53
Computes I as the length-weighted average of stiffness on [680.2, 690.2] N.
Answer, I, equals 3.88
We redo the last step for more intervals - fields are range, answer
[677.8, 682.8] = 3.65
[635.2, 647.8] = 3.53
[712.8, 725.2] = 4.56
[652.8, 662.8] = 3.43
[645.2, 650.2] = 3.52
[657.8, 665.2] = 3.42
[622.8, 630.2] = 3.38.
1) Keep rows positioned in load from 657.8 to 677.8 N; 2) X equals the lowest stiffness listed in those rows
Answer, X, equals 3.293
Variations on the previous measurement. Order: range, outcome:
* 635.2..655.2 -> 3.392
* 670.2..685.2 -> 3.519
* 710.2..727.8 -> 4.298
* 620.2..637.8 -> 3.253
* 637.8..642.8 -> 3.562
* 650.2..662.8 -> 3.396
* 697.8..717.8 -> 4.058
